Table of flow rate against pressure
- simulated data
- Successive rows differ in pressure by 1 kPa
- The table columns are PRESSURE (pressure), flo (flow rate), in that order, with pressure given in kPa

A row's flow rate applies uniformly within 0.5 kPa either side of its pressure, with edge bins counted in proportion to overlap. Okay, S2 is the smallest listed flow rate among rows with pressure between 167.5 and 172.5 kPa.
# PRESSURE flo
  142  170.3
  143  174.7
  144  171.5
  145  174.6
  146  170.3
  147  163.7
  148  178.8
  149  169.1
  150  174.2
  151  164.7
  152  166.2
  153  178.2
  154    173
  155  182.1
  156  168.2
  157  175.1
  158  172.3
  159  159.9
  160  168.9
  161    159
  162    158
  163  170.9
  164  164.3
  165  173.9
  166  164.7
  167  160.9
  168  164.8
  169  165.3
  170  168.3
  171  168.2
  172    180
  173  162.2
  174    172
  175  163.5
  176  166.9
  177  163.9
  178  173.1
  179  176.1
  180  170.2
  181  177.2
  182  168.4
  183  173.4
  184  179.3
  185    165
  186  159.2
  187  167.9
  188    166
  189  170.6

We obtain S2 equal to 164.8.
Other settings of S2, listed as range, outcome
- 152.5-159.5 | 159.9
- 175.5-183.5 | 163.9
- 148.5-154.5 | 164.7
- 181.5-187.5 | 159.2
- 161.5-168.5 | 158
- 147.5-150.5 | 169.1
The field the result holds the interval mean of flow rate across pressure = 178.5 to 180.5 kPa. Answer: 173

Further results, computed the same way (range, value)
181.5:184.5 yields 174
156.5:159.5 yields 169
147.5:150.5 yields 174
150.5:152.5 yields 165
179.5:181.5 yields 174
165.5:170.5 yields 165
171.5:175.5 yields 169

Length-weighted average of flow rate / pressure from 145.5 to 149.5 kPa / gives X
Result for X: 170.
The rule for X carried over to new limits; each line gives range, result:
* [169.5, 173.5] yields 170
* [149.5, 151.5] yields 169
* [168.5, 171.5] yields 167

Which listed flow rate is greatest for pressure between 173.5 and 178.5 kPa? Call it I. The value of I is 173.1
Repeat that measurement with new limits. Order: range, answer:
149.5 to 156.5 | 182.1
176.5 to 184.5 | 179.3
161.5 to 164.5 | 170.9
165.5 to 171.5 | 168.3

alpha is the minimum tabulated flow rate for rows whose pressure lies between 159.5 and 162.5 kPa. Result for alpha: 158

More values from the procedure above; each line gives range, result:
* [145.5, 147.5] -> 163.7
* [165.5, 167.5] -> 160.9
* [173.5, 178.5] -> 163.5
